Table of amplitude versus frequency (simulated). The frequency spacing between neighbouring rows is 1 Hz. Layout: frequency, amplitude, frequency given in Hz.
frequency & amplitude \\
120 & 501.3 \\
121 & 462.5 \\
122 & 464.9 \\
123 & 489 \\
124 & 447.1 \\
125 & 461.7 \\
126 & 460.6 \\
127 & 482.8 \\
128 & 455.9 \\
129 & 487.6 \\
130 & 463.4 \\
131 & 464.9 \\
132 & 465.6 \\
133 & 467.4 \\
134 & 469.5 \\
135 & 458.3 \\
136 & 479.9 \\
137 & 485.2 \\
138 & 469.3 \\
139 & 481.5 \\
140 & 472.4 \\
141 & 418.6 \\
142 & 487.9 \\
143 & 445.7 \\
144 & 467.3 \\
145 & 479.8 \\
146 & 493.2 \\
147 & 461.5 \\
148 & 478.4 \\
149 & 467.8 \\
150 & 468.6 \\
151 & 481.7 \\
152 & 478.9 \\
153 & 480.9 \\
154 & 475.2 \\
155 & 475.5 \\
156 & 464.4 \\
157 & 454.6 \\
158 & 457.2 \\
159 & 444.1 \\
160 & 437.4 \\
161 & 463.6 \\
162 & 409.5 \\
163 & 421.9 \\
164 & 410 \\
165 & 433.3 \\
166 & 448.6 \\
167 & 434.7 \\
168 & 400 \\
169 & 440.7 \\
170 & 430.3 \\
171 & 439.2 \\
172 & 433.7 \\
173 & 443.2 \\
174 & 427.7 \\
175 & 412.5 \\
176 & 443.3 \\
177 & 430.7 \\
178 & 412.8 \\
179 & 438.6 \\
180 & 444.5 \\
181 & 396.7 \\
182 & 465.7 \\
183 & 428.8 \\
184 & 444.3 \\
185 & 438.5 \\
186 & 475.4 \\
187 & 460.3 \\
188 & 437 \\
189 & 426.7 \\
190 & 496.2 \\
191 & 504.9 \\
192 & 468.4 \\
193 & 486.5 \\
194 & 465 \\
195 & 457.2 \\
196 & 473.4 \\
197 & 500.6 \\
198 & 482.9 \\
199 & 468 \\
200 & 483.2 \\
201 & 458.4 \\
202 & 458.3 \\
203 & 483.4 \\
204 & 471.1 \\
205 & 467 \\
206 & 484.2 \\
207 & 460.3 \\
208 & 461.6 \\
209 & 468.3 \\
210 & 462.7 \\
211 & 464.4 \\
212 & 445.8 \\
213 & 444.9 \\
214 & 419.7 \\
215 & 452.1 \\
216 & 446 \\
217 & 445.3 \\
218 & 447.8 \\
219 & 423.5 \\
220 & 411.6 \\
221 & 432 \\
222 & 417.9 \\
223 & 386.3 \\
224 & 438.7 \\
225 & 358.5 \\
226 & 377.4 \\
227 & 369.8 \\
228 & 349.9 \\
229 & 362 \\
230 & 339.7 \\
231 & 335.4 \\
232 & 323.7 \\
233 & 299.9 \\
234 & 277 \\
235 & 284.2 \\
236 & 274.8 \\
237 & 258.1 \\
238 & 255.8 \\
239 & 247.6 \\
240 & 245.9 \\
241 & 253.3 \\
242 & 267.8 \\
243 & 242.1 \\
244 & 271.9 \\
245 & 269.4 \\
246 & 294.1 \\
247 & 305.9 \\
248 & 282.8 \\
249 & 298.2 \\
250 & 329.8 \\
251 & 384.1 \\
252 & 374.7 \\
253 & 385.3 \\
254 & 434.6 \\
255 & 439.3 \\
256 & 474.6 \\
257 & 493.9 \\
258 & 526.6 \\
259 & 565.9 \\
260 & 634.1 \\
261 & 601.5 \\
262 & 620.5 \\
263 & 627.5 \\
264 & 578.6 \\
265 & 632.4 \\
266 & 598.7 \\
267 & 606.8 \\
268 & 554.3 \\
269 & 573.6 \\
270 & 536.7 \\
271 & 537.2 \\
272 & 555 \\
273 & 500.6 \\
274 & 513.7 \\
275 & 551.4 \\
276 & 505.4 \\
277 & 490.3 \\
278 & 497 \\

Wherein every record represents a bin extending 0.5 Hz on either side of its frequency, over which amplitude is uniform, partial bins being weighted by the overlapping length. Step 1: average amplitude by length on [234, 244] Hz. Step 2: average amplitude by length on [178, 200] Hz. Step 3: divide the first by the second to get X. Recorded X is 0.6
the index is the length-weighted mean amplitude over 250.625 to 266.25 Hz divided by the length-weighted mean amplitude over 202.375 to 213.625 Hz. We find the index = 1.1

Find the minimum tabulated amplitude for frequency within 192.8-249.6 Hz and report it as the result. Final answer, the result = 242.1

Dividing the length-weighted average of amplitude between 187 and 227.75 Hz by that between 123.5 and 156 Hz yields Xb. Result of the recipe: 0.96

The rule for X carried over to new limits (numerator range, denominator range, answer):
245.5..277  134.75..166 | 1.07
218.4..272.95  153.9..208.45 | 0.91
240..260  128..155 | 0.78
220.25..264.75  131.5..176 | 0.83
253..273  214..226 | 1.31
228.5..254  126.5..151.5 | 0.64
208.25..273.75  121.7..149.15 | 0.89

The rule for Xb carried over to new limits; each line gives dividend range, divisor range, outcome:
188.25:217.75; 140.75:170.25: 1.02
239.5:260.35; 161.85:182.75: 0.86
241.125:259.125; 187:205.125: 0.77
